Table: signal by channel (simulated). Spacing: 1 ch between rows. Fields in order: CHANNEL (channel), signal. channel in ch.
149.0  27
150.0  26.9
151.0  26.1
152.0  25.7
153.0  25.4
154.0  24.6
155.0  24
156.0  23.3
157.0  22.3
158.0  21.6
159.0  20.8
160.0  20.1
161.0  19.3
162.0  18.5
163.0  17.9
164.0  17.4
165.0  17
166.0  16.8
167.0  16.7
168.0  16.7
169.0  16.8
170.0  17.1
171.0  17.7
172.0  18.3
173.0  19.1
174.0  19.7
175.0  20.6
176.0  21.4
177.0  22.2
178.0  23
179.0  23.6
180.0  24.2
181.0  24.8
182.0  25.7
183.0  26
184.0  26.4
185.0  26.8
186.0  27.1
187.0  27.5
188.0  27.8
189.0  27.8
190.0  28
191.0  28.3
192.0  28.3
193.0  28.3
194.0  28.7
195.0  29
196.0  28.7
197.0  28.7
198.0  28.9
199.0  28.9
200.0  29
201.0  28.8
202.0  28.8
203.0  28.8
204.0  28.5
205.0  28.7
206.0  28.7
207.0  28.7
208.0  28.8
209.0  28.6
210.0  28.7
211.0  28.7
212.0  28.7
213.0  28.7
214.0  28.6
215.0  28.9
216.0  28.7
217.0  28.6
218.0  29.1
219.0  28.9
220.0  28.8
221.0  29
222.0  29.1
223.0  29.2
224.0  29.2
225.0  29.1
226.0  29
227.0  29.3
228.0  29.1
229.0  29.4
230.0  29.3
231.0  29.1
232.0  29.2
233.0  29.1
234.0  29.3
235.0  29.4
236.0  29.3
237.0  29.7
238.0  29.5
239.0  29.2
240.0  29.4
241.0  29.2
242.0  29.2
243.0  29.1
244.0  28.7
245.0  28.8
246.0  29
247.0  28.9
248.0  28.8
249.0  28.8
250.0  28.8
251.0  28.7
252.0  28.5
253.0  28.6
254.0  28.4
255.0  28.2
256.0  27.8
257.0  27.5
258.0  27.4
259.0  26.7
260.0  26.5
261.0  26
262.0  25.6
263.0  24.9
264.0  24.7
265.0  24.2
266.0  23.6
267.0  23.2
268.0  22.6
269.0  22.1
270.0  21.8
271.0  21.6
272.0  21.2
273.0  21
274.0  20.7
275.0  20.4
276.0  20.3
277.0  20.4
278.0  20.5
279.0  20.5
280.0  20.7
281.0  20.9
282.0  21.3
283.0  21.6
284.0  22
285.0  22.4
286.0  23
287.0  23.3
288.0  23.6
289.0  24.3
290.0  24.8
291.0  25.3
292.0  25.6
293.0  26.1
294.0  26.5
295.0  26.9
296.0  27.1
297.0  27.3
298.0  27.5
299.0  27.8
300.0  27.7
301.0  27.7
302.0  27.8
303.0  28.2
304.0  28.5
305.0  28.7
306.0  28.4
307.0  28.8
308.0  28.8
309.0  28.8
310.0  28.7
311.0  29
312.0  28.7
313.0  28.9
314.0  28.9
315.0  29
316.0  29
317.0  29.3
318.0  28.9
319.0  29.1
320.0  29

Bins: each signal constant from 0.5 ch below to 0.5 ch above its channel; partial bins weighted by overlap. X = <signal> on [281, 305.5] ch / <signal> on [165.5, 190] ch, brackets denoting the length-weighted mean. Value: 1.14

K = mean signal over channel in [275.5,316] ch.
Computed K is 25.7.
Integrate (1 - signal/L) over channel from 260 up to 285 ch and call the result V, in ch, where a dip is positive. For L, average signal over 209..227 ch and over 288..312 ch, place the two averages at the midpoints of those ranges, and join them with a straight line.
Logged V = 5.0 ch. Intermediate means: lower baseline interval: 28.9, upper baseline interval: 27.4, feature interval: 22.2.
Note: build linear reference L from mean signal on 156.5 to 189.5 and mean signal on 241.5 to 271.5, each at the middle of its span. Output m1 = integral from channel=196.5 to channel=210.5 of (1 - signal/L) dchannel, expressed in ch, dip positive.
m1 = -3.2 ch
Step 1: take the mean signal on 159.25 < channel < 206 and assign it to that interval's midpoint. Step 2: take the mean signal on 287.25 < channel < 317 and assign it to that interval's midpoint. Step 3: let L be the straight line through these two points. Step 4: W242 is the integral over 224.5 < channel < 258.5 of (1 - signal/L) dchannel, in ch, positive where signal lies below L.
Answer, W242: -4.2 ch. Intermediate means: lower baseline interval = 24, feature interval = 28.9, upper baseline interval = 27.5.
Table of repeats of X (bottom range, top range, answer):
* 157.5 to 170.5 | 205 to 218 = 1.58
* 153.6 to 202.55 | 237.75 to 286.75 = 1.07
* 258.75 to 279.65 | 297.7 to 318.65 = 1.26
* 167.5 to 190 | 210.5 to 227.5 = 1.27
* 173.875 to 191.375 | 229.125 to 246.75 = 1.16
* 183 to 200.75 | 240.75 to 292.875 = 0.88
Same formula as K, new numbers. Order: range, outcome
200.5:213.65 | 28.7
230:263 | 28.5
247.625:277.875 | 24.9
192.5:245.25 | 29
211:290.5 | 26.4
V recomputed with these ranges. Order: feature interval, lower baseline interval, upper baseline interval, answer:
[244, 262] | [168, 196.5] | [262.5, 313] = -2.57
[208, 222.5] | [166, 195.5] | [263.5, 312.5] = -2.95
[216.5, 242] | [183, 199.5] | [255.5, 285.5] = -3.57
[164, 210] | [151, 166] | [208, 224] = 0.49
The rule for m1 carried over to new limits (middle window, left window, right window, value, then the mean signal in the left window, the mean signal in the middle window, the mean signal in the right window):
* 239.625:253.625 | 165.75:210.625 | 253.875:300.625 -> -2.5 ch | 25.3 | 28.9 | 24.1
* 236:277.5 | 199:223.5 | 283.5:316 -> 2.6 ch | 28.8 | 26.1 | 26.9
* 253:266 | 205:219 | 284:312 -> 0.5 ch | 28.7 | 26.5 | 26.7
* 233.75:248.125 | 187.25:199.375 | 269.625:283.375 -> -3.0 ch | 28.4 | 29.2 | 20.9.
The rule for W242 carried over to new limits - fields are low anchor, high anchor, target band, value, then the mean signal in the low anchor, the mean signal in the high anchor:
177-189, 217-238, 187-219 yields -1.64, 25.7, 29.2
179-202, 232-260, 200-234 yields -0.97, 27.6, 28.7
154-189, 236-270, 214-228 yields -2.21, 21.6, 27.3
